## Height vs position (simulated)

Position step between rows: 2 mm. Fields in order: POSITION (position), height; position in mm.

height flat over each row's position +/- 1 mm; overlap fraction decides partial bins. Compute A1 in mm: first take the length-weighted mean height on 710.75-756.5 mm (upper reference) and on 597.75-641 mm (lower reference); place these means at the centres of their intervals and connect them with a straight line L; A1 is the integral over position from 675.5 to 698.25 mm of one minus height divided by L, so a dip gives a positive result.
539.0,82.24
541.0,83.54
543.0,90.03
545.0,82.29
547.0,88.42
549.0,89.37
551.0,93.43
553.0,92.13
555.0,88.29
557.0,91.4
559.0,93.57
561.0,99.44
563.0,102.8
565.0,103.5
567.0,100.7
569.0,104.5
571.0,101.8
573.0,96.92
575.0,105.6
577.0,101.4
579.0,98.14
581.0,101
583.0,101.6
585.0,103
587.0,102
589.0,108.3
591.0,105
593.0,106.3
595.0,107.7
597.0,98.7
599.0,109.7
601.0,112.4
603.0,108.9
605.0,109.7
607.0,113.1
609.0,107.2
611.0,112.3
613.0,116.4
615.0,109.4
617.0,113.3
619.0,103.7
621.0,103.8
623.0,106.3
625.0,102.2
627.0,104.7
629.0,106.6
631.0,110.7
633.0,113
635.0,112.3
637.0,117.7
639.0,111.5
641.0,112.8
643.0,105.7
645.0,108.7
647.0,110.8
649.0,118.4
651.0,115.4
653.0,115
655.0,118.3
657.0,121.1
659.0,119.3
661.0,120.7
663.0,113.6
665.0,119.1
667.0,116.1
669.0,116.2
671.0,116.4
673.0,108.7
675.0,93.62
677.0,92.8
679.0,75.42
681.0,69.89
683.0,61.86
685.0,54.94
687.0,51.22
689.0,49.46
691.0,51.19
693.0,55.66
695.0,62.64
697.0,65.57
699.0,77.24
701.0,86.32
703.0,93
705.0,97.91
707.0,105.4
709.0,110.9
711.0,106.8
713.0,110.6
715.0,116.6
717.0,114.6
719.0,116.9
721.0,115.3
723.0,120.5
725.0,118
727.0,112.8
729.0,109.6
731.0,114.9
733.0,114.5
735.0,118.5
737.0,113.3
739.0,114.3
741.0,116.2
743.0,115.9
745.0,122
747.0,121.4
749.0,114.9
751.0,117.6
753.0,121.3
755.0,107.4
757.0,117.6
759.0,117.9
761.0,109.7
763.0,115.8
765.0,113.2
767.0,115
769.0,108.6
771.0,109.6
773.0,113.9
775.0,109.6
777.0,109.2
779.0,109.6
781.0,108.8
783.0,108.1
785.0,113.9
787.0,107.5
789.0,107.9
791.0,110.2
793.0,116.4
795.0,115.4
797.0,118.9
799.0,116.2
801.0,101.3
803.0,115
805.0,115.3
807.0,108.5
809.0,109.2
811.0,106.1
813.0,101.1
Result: 10.0 mm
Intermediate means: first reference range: 110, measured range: 63.6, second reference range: 116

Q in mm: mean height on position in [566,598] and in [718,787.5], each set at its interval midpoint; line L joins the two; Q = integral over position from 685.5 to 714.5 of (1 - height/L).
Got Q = 7.9 mm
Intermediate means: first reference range 103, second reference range 114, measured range 80.5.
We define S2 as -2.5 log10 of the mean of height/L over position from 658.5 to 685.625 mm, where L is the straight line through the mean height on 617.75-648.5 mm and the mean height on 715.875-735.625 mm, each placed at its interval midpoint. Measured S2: 0.13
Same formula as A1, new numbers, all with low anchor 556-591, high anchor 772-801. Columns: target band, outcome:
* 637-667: -2.9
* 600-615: -1.3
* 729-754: -1.7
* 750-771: -0.8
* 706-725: -0.9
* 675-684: 2.5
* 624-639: -0.8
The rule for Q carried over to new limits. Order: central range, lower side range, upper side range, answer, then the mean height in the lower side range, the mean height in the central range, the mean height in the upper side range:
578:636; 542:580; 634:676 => -1.35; 96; 107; 114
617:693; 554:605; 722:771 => 4.95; 102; 101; 115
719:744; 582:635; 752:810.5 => -1.04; 108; 115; 112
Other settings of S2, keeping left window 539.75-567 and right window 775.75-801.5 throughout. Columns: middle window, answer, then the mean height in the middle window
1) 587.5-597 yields -0.11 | 106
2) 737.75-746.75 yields -0.10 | 117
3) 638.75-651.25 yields -0.12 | 112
